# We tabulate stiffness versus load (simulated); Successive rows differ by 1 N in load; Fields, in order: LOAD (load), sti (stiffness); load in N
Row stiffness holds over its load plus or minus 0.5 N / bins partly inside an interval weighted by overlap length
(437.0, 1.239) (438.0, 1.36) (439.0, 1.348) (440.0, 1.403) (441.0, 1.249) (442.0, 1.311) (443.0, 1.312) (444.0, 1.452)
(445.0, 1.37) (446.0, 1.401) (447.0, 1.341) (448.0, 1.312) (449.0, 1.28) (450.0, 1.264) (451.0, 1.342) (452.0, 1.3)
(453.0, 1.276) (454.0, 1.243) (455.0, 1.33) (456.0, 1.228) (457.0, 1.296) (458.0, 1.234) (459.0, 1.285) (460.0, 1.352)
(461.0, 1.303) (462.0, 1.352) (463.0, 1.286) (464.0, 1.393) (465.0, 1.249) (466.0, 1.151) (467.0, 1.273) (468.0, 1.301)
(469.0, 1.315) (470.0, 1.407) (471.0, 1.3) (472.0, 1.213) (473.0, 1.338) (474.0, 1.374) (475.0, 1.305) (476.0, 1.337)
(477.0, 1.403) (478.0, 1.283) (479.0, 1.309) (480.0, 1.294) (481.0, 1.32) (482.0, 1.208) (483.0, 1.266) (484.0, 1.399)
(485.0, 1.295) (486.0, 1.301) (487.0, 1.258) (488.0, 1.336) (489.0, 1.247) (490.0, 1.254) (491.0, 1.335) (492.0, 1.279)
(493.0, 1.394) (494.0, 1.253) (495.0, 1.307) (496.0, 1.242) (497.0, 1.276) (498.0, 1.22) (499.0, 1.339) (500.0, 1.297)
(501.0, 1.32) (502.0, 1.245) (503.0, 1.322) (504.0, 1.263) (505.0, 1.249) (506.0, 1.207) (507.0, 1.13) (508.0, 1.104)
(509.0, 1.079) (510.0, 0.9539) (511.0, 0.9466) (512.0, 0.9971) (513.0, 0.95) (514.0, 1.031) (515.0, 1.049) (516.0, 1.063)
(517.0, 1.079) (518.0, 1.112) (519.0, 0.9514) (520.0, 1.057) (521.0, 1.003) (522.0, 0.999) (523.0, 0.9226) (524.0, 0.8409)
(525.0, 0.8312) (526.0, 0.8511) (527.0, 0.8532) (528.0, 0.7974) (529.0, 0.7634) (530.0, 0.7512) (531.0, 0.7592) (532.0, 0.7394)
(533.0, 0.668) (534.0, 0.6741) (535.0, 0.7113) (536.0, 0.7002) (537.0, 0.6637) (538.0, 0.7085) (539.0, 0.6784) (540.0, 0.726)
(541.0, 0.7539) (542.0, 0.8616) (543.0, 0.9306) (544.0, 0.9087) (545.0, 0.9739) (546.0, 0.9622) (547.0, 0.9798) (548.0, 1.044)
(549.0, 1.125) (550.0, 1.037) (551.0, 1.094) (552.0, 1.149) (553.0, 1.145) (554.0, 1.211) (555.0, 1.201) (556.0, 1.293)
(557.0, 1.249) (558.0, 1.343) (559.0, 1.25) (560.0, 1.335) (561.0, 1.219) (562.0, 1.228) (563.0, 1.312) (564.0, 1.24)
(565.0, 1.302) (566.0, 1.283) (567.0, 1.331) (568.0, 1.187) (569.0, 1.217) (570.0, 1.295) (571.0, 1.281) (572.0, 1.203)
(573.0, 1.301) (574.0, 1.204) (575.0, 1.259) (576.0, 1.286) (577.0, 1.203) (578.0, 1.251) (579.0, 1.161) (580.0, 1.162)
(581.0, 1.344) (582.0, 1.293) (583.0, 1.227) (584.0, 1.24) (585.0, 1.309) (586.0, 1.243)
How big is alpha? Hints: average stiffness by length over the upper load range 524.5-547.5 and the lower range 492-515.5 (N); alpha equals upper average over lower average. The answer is 0.7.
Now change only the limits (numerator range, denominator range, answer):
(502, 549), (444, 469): 0.72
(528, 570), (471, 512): 0.81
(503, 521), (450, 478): 0.83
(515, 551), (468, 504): 0.67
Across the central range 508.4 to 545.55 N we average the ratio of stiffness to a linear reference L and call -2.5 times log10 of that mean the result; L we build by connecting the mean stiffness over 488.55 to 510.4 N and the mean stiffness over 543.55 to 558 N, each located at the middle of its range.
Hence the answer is 0.32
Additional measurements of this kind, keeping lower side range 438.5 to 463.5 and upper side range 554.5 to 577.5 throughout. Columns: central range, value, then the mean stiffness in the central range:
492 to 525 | 0.14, 1.13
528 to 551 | 0.47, 0.829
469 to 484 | -0.01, 1.31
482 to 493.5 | 0.00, 1.3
